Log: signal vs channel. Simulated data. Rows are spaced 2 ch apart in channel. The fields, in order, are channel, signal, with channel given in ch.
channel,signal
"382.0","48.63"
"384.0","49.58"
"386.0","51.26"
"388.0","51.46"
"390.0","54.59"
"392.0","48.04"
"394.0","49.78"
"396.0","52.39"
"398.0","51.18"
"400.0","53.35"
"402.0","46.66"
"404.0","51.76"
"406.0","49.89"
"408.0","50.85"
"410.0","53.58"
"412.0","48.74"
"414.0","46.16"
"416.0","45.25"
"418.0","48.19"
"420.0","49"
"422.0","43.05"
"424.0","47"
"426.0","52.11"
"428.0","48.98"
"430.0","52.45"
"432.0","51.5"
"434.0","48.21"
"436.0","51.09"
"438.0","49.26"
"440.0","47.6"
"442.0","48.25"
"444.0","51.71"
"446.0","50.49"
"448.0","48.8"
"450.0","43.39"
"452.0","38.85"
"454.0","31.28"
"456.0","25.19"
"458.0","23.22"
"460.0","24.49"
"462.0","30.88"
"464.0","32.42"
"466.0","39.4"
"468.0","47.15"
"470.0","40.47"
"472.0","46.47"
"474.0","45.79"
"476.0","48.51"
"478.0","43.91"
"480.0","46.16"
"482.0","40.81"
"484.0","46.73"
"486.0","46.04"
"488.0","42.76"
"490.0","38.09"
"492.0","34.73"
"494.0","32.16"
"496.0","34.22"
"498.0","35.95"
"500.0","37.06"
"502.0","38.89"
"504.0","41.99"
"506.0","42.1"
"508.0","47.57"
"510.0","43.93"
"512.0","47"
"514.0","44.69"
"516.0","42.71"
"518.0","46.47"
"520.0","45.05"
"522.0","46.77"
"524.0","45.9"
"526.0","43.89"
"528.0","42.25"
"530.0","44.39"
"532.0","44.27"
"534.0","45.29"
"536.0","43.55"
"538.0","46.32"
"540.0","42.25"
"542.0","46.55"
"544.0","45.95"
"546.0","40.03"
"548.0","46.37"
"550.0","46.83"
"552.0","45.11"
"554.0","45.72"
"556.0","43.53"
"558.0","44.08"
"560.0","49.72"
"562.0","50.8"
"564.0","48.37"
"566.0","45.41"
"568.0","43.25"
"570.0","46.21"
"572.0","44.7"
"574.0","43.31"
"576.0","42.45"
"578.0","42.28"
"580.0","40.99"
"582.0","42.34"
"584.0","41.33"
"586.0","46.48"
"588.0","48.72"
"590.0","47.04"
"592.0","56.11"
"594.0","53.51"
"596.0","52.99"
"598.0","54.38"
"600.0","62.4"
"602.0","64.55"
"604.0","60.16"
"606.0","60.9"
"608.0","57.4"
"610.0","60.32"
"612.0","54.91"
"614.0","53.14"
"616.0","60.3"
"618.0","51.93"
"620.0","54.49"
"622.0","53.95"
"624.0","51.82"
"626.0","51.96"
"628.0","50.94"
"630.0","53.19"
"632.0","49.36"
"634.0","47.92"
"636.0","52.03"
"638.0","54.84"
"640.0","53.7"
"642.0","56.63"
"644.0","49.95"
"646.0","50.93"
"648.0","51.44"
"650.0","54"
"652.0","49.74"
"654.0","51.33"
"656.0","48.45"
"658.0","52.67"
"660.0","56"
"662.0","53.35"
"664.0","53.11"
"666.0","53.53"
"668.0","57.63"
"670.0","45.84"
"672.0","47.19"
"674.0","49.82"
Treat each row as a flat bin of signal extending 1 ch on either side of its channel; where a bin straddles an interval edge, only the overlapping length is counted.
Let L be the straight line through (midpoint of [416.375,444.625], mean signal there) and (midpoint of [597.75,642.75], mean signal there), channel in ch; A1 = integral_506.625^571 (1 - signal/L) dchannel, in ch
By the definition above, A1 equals 8.9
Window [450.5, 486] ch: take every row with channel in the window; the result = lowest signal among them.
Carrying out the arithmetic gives 23.22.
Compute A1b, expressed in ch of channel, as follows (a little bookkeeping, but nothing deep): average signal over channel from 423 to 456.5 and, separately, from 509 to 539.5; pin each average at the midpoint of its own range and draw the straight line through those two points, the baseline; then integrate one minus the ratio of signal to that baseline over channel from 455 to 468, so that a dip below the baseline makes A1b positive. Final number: 4.4 ch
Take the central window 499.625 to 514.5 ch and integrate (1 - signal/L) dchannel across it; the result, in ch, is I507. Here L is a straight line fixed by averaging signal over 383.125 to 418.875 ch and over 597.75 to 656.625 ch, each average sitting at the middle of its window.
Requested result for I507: 2.6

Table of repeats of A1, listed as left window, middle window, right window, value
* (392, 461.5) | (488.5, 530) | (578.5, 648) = 6.4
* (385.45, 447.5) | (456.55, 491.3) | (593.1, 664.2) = 7.5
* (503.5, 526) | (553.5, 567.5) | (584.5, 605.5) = 1.0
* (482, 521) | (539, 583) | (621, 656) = 1.1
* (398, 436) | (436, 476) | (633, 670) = 7.3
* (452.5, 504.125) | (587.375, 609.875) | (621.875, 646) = -3.5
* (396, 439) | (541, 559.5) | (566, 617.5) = 2.1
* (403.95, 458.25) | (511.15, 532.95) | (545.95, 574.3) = 0.6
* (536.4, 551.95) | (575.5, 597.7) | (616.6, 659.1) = 0.5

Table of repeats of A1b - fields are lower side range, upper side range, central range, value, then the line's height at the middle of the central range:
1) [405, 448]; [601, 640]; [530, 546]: 2.42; 52.5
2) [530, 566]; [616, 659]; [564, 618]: -2.36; 48.7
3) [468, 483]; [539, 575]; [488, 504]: 2.94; 44.9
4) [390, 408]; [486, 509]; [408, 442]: -0.99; 47.6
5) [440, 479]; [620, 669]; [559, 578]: 0.64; 47.4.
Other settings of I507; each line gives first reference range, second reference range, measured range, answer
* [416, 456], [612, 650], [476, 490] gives 1.2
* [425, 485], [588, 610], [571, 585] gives 3.1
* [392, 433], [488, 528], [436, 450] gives -0.6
